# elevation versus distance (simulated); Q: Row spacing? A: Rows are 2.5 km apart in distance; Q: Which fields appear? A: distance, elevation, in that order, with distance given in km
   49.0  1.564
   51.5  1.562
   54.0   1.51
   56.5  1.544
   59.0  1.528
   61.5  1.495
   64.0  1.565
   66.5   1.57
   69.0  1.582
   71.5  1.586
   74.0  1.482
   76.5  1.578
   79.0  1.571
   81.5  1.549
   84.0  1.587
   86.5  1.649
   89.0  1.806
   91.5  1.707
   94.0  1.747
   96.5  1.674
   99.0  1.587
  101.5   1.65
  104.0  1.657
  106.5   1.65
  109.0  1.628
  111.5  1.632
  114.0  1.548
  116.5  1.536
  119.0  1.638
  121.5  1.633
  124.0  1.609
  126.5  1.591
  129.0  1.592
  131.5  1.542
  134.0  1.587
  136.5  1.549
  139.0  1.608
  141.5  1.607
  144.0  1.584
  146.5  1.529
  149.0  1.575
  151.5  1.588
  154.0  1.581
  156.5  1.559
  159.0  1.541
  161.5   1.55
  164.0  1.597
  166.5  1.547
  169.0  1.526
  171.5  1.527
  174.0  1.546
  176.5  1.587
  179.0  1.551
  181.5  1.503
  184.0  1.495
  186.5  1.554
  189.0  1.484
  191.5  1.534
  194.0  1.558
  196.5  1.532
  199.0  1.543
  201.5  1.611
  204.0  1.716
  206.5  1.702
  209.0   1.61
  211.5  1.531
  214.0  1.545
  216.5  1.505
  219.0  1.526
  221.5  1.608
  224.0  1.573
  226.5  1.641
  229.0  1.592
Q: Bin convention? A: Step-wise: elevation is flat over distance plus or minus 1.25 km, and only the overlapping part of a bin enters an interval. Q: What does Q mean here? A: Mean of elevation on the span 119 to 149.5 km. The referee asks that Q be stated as 1.59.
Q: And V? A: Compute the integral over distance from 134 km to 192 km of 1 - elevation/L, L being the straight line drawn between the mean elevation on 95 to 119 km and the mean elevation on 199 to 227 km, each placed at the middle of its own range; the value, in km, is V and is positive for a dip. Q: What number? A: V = 1.9 km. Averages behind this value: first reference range 1.62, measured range 1.55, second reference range 1.59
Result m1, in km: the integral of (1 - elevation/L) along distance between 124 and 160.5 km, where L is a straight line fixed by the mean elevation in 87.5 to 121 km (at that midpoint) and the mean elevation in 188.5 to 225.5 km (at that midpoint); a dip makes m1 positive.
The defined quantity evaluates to 1.1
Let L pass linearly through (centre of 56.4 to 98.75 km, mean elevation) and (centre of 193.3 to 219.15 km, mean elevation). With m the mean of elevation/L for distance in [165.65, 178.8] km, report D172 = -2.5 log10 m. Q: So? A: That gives 0.03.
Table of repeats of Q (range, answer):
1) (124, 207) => 1.57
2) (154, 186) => 1.55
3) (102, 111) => 1.64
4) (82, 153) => 1.62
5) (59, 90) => 1.58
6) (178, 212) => 1.57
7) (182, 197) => 1.52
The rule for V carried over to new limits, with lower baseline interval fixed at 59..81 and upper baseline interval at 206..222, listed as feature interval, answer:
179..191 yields 0.38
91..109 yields -1.25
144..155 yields -0.06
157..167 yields 0.02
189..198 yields 0.18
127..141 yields -0.17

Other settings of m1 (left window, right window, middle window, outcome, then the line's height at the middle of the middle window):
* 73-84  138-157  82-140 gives -2.27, 1.56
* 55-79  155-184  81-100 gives -1.48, 1.55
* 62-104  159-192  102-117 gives -0.18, 1.59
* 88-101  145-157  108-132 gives 0.63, 1.64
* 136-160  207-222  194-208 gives -0.48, 1.56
